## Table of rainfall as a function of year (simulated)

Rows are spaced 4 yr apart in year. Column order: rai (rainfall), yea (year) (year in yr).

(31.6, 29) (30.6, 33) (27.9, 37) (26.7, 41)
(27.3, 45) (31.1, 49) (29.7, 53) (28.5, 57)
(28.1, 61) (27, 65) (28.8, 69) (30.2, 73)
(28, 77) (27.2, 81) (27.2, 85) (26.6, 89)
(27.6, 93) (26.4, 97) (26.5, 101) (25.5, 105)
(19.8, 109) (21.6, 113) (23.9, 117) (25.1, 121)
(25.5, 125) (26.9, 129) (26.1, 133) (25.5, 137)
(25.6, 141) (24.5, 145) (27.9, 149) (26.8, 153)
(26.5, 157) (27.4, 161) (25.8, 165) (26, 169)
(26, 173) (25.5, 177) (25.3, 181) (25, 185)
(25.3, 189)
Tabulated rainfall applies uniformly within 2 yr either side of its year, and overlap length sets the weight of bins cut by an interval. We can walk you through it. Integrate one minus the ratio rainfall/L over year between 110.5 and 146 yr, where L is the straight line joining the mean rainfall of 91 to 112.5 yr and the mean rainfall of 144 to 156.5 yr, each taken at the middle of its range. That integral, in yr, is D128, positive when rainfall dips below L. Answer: 1.3 yr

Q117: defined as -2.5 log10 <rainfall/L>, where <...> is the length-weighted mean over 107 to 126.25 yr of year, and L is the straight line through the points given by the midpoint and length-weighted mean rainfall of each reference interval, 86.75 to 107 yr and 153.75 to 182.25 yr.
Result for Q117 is 0.15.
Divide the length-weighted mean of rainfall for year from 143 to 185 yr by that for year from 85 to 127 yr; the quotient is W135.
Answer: 1.05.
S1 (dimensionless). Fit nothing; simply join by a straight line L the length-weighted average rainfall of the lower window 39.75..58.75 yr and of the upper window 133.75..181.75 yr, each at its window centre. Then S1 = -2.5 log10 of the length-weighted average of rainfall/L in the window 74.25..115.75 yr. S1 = 0.08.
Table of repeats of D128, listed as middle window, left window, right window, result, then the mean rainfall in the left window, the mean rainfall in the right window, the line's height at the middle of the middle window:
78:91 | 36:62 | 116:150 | 0.11 yr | 28.5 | 25.7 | 27.3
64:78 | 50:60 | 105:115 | -0.86 yr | 29.2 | 21.7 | 27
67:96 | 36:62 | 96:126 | -1.82 yr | 28.5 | 24.2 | 26.2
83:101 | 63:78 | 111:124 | -0.41 yr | 28.5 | 23.7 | 26.3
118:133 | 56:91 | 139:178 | 0.64 yr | 27.9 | 26.2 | 26.9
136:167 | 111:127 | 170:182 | -1.64 yr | 24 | 25.7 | 25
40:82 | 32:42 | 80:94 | -1.11 yr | 28.4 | 27.1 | 27.8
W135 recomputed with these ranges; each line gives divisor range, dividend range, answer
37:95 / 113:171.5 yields 0.92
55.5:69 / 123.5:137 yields 0.93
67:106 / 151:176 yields 0.96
